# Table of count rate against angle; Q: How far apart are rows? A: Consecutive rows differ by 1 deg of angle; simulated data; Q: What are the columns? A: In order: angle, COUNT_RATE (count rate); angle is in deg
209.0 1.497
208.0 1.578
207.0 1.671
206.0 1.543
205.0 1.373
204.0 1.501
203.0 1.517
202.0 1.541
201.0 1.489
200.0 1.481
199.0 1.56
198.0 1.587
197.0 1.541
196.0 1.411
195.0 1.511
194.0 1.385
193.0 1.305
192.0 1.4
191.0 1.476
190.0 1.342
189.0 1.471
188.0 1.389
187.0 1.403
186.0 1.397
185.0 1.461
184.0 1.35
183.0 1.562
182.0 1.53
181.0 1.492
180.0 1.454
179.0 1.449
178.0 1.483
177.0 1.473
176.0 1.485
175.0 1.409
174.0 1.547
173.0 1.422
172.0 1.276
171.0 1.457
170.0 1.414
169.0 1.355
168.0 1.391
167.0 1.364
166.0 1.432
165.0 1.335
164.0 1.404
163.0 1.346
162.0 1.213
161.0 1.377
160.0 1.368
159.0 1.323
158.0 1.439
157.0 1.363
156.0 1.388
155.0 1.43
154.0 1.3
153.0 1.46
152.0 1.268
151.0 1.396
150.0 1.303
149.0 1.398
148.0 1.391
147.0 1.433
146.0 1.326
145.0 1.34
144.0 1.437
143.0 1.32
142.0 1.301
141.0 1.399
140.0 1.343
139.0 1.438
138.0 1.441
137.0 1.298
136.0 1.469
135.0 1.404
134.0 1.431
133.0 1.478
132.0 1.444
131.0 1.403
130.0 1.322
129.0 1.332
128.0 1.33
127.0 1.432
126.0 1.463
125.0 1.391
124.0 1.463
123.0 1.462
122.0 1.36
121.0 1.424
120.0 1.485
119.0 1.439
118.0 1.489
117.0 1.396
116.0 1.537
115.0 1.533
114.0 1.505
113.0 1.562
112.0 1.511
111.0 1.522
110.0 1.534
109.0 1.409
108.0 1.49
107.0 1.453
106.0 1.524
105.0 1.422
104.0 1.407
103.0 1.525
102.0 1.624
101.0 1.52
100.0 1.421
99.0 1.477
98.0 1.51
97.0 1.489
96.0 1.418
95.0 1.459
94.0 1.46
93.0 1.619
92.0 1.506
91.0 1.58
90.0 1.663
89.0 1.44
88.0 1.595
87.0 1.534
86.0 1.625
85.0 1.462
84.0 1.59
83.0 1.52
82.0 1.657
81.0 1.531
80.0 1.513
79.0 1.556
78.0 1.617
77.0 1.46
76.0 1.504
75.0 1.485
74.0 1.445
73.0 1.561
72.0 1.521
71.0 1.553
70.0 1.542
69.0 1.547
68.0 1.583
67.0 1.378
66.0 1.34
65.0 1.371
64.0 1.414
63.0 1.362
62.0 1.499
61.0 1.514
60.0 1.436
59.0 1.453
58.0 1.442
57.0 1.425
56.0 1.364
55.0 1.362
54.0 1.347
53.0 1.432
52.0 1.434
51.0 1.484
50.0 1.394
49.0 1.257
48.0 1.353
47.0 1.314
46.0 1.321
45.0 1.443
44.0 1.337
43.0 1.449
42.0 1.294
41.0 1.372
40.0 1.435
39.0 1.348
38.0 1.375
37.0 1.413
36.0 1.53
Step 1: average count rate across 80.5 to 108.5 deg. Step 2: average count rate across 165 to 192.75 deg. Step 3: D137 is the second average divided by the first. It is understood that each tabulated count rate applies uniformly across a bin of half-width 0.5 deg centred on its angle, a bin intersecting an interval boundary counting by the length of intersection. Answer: 0.94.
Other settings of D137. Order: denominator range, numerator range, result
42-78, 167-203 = 1.01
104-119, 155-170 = 0.92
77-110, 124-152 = 0.91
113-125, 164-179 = 0.97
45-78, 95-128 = 1.02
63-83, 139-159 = 0.91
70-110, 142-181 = 0.92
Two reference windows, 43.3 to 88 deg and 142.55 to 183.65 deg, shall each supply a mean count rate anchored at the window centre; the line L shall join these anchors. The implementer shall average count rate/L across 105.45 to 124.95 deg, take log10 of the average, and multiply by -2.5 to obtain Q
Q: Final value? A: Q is -0.035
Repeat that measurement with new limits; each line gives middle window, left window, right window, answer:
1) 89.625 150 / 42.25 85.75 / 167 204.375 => 0.004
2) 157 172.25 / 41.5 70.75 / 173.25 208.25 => 0.071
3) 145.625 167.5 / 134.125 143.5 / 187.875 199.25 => 0.028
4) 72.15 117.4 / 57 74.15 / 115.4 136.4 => -0.049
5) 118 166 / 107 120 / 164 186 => 0.060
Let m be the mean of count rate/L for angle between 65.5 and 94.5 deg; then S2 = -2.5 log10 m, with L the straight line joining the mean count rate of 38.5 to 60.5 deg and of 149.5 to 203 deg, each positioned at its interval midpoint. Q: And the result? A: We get -0.10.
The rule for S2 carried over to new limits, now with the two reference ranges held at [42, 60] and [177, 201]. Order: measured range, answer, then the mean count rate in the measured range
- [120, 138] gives 0.01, 1.41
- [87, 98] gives -0.09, 1.52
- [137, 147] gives 0.05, 1.37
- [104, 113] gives -0.05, 1.48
